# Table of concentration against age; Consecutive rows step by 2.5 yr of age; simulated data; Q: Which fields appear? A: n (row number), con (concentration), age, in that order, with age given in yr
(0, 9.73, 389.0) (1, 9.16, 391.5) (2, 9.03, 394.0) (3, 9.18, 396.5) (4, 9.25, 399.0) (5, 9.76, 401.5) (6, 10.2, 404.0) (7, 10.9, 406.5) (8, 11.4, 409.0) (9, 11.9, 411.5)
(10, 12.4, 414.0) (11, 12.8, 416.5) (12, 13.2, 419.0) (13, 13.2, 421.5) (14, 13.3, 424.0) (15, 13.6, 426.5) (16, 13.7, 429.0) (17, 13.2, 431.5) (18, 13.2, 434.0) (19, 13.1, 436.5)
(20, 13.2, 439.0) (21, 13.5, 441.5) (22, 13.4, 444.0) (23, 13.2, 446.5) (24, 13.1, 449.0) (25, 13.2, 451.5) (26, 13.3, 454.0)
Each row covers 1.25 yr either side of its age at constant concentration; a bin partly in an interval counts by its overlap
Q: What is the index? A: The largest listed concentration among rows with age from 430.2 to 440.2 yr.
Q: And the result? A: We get 13.2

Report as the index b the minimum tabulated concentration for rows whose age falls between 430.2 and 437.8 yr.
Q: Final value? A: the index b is 13.1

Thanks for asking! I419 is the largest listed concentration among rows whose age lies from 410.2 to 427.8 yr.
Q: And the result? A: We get 13.6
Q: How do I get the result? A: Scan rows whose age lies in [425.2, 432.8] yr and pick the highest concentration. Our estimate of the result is 13.7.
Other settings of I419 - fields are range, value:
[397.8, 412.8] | 11.9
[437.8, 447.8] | 13.5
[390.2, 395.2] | 9.16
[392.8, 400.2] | 9.25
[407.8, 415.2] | 12.4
